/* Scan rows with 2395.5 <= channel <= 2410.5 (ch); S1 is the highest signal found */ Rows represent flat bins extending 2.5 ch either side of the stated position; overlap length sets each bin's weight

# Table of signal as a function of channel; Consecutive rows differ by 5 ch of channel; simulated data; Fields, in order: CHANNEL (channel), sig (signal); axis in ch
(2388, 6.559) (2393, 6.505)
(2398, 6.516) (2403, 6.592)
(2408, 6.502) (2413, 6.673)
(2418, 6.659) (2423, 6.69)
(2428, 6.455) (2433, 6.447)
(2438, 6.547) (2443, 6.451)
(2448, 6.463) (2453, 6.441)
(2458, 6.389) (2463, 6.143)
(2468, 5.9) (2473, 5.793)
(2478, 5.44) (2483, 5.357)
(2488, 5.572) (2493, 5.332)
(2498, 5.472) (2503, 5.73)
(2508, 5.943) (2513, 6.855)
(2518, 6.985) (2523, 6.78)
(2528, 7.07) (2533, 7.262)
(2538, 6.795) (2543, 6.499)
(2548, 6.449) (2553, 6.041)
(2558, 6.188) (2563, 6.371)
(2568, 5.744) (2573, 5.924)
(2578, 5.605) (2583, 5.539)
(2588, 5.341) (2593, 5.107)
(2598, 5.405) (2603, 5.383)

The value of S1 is 6.592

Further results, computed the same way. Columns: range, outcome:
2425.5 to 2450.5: 6.547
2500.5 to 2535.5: 7.262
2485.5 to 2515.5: 6.855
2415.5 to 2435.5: 6.69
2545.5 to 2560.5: 6.449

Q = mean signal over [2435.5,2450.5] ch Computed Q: 6.49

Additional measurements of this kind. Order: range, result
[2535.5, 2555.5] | 6.45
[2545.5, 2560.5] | 6.23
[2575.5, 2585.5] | 5.57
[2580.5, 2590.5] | 5.44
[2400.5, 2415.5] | 6.59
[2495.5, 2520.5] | 6.2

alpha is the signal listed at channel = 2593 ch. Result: 5.107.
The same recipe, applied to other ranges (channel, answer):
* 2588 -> 5.341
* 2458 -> 6.389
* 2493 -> 5.332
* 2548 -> 6.449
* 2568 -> 5.744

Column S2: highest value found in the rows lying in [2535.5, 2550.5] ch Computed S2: 6.795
